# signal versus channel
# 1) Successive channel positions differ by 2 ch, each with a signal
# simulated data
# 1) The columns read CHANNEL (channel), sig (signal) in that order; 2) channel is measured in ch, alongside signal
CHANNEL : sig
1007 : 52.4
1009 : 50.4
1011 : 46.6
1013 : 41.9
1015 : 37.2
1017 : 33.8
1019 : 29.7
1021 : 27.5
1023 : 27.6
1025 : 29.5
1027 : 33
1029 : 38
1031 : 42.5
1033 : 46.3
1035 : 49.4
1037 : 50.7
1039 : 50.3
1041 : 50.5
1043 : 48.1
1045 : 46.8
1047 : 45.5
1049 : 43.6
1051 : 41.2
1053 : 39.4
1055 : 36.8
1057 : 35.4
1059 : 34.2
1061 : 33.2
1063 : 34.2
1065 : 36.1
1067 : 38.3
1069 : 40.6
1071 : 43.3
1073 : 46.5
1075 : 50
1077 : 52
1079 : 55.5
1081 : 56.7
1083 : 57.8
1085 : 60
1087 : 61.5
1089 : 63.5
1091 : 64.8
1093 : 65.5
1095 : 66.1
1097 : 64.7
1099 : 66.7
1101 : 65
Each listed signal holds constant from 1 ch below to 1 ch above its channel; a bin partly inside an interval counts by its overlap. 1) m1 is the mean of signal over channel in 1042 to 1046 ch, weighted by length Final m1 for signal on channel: 47.5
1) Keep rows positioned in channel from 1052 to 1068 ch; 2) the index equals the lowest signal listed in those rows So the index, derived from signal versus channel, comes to 33.2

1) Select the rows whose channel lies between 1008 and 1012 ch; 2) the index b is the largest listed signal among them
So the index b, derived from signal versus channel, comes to 50.4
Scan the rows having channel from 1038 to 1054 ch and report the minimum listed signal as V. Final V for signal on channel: 39.4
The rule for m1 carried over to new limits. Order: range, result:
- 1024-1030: 33.5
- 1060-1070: 36.5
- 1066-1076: 43.7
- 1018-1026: 28.6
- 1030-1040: 47.8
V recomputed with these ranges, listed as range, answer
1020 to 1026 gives 27.5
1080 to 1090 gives 56.7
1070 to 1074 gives 43.3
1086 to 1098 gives 61.5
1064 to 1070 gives 36.1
